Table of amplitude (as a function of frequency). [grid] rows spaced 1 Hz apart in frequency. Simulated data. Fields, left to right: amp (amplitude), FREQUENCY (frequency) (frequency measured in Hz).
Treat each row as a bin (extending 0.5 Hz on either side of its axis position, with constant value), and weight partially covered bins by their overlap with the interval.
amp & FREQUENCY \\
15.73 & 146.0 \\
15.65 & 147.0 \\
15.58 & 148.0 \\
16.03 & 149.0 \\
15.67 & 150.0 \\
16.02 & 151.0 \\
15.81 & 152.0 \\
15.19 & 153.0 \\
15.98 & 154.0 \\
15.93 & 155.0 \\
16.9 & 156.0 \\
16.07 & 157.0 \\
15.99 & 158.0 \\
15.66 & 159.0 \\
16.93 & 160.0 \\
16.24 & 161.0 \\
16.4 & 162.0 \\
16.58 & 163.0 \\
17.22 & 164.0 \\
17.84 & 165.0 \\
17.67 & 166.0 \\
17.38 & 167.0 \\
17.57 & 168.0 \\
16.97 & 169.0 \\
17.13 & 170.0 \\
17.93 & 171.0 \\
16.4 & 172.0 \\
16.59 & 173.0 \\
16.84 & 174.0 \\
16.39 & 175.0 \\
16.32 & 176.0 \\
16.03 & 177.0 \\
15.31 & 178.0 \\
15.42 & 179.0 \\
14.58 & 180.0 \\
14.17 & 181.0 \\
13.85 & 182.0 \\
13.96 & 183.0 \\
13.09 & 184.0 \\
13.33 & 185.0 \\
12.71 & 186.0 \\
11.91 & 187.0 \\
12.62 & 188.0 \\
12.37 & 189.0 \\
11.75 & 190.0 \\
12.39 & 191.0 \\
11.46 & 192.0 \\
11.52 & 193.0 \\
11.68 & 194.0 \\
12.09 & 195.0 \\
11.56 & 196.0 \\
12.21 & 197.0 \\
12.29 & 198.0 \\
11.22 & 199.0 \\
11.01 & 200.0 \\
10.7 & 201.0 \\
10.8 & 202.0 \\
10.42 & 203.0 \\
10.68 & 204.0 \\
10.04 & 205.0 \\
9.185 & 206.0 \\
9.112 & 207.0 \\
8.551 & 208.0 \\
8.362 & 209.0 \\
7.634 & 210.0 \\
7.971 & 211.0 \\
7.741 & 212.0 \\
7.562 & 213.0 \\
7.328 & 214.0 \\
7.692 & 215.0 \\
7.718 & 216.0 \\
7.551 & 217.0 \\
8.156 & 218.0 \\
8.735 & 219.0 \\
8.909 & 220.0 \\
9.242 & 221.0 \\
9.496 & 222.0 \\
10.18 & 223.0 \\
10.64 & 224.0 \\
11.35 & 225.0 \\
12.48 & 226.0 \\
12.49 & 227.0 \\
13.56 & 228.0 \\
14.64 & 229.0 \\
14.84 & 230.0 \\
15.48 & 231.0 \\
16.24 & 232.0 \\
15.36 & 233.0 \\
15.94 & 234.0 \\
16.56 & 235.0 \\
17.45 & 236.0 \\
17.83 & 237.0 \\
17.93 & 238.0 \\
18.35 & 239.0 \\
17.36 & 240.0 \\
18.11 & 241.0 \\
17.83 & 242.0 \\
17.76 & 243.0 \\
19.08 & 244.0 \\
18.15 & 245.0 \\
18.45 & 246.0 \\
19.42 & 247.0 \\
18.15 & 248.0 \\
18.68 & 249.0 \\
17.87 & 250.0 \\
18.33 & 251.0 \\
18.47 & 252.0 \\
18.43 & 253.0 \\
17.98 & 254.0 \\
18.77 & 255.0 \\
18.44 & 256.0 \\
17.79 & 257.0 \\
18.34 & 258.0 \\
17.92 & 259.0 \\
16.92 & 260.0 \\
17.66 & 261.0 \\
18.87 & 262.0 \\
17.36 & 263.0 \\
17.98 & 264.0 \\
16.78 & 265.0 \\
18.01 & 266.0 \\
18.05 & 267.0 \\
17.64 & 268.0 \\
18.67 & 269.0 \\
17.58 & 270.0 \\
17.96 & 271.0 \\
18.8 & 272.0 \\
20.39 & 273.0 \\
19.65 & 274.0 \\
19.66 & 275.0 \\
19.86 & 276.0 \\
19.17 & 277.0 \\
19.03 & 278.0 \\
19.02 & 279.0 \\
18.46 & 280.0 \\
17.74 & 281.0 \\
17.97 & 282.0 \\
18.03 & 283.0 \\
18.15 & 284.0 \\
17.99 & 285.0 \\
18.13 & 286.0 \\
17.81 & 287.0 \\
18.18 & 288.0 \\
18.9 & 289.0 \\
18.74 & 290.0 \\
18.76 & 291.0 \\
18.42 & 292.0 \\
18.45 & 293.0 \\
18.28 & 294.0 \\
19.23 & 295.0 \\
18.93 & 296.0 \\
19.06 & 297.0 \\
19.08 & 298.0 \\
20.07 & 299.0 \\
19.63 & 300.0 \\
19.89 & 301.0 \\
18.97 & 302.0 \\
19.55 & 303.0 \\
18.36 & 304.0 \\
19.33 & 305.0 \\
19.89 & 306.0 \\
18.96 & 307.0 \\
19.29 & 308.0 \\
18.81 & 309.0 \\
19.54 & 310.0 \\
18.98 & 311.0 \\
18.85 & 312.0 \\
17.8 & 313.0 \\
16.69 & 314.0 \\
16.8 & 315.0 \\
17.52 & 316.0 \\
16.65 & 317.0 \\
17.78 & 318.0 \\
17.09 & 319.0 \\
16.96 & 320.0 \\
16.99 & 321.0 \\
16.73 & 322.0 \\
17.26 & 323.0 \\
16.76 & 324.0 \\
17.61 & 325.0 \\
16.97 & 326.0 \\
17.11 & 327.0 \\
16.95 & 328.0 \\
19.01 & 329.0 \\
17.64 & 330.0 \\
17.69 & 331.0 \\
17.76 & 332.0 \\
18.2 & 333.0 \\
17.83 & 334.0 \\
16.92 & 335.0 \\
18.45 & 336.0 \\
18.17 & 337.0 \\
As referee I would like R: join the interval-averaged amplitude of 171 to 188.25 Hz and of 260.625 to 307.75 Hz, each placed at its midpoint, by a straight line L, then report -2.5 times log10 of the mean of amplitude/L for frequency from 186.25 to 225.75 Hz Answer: 0.48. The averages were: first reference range 14.8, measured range 10.1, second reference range 18.7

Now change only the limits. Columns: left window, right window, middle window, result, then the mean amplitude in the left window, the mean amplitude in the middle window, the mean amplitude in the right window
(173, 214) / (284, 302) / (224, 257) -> -0.11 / 11.9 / 16.8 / 18.8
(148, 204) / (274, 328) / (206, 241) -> 0.34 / 14.6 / 11.8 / 18.4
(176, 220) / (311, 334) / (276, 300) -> -0.19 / 11.1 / 18.6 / 17.4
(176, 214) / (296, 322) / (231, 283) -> -0.18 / 11.6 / 18.1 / 18.5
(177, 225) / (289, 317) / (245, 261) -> -0.22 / 10.8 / 18.2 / 18.8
